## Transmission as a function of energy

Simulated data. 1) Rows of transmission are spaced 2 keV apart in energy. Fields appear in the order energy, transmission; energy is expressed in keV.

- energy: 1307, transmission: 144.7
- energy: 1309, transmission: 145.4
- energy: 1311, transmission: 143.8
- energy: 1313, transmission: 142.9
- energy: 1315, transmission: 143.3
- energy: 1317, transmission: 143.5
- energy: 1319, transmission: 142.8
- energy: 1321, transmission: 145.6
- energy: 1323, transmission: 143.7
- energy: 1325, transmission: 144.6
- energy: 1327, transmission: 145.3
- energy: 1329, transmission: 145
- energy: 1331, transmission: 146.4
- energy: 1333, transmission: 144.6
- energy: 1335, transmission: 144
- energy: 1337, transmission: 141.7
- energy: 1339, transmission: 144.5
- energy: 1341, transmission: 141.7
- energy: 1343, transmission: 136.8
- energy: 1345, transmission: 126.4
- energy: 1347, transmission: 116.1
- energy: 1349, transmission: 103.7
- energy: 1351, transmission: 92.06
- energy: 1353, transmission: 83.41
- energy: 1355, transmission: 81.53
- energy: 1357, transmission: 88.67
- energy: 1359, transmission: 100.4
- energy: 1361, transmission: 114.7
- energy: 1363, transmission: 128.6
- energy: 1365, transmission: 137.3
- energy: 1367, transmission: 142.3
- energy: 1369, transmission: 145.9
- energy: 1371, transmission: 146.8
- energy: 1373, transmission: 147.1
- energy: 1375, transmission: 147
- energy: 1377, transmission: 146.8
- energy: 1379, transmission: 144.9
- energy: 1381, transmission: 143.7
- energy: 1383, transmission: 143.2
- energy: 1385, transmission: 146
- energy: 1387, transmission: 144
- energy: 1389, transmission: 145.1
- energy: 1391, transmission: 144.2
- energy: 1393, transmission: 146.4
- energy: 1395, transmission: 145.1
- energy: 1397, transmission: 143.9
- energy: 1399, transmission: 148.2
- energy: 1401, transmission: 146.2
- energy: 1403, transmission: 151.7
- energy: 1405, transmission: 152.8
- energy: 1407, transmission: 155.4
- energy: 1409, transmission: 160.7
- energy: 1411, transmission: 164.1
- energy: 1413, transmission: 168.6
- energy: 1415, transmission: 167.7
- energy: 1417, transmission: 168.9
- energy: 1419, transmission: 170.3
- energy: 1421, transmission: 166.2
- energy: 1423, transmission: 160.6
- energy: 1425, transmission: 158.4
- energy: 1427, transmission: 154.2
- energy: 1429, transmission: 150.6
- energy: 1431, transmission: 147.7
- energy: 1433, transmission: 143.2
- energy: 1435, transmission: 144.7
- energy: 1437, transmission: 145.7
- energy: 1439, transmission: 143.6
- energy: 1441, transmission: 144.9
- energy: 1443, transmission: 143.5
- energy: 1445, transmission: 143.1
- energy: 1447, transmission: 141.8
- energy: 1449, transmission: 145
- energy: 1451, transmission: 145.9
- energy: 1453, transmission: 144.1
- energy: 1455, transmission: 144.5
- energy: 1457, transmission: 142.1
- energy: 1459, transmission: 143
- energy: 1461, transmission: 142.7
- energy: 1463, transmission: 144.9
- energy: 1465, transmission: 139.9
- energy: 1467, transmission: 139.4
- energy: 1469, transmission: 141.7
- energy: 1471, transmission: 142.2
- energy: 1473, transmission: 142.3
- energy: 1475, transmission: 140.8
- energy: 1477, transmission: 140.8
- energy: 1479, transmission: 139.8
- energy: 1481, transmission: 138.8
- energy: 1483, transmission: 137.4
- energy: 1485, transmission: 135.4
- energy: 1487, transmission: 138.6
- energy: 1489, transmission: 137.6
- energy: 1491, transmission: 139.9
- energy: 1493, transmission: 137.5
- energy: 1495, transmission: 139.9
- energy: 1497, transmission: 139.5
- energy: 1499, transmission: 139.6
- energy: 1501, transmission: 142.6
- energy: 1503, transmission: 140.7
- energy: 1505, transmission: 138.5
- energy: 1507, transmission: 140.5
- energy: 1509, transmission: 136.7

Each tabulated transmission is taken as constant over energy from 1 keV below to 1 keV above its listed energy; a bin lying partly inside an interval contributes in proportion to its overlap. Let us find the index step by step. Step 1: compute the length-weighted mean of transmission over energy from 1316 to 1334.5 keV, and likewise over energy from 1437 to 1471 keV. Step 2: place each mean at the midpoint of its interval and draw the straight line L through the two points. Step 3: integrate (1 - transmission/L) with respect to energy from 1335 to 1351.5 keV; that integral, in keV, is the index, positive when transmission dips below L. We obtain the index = 1.9 keV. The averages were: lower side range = 145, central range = 128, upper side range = 143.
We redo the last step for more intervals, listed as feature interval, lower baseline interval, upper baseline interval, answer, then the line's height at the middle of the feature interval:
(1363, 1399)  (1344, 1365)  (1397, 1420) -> -3.7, 132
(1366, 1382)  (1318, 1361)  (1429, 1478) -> -1.7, 131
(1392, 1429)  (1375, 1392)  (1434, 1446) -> -3.2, 145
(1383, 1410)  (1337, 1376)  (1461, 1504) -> -4.2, 128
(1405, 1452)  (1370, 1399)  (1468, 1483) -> -3.5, 143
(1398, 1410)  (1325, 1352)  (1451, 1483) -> -1.3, 138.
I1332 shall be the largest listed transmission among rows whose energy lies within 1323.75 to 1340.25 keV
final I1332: 146.4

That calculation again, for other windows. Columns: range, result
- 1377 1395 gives 146.8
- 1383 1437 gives 170.3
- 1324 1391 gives 147.1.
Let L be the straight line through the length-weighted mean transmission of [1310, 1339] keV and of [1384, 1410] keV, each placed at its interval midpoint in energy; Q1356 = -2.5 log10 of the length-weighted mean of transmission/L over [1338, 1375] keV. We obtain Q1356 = 0.198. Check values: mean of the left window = 144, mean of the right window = 148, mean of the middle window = 122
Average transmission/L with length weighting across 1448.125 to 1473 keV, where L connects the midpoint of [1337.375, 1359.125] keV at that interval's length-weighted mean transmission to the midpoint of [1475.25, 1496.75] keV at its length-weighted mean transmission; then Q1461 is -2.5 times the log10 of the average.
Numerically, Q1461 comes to -0.07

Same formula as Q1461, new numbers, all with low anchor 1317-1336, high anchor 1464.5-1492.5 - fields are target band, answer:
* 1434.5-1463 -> -0.03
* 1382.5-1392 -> -0.01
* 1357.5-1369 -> 0.15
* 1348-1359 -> 0.50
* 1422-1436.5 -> -0.07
